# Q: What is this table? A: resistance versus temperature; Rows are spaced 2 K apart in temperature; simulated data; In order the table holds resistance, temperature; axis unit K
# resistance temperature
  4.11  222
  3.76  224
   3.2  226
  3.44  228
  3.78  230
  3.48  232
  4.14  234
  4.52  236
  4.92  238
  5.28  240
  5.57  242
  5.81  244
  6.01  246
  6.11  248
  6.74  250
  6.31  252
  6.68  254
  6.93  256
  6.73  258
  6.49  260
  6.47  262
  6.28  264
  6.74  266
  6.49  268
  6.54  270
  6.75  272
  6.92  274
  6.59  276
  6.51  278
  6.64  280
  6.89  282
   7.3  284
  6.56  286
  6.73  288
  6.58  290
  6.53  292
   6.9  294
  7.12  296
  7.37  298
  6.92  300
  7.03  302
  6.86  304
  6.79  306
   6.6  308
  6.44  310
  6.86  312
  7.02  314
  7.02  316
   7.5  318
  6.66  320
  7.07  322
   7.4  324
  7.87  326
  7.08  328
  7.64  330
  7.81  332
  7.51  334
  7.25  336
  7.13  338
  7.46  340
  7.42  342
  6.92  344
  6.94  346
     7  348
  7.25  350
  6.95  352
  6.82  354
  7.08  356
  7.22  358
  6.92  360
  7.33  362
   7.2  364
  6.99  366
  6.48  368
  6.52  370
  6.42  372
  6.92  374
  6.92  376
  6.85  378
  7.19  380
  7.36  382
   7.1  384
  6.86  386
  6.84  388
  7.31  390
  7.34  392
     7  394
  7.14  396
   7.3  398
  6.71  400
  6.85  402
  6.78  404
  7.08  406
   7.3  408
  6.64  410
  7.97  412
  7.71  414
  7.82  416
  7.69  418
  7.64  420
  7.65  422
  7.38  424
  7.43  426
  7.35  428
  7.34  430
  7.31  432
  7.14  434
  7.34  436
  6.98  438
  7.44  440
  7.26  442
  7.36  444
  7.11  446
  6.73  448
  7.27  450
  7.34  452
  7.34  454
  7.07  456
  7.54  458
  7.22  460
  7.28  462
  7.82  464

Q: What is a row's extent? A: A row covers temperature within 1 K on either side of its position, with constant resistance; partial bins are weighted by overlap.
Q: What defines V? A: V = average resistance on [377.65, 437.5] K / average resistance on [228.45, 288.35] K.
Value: 1.2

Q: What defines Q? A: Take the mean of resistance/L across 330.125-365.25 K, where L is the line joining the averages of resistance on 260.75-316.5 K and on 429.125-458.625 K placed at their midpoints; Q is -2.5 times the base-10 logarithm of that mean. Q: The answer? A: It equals -0.040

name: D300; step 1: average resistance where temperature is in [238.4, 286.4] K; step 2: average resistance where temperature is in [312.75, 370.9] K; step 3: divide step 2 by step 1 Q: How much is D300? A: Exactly 1.1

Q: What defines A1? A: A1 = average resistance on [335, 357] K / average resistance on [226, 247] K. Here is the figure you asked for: 1.5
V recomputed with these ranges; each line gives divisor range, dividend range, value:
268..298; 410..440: 1.10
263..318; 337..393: 1.03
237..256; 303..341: 1.19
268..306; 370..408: 1.03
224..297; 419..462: 1.22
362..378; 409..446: 1.09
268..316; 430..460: 1.06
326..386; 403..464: 1.03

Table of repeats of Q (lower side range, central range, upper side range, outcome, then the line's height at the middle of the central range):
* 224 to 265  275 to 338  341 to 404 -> -0.136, 6.18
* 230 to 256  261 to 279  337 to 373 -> -0.133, 5.83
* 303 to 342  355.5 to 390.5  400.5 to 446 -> 0.043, 7.25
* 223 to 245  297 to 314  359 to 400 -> -0.212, 5.65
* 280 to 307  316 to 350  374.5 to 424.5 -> -0.042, 7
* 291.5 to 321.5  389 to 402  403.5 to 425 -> 0.035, 7.35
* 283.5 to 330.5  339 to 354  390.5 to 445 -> -0.003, 7.09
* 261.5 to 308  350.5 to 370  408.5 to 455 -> 0.013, 7.07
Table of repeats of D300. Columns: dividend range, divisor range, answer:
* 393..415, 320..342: 0.97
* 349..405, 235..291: 1.10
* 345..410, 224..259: 1.34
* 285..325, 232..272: 1.15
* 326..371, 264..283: 1.07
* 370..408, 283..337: 0.99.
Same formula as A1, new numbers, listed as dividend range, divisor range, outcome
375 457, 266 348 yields 1.03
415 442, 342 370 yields 1.06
